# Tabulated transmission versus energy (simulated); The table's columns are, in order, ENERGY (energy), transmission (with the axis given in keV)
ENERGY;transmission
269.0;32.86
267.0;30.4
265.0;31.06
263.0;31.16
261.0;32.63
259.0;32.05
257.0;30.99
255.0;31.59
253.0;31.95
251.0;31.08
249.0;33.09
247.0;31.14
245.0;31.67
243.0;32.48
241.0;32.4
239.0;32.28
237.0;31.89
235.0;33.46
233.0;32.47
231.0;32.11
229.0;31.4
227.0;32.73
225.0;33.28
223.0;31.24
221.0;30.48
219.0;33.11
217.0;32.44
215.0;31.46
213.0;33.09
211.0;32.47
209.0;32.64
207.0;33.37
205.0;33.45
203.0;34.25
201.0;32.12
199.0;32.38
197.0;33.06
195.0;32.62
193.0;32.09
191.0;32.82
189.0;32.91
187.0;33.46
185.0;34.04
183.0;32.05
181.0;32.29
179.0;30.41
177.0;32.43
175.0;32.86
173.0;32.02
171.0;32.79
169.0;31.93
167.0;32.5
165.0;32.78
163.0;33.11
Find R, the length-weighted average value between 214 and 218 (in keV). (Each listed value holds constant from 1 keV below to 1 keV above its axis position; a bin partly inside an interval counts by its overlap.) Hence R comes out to 31.9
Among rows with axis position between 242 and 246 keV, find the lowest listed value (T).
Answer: 31.67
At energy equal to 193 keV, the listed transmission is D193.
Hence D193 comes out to 32.09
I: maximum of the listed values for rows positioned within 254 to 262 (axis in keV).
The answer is 32.63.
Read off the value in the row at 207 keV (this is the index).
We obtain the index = 33.37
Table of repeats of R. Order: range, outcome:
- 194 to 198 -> 32.8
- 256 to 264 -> 31.7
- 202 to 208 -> 33.7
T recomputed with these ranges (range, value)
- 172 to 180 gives 30.41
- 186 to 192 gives 32.82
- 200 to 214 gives 32.12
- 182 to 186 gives 32.05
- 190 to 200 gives 32.09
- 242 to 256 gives 31.08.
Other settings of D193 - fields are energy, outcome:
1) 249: 33.09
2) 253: 31.95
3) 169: 31.93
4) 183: 32.05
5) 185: 34.04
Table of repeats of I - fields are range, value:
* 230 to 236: 33.46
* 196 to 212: 34.25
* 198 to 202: 32.38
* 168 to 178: 32.86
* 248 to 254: 33.09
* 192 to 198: 33.06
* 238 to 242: 32.4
